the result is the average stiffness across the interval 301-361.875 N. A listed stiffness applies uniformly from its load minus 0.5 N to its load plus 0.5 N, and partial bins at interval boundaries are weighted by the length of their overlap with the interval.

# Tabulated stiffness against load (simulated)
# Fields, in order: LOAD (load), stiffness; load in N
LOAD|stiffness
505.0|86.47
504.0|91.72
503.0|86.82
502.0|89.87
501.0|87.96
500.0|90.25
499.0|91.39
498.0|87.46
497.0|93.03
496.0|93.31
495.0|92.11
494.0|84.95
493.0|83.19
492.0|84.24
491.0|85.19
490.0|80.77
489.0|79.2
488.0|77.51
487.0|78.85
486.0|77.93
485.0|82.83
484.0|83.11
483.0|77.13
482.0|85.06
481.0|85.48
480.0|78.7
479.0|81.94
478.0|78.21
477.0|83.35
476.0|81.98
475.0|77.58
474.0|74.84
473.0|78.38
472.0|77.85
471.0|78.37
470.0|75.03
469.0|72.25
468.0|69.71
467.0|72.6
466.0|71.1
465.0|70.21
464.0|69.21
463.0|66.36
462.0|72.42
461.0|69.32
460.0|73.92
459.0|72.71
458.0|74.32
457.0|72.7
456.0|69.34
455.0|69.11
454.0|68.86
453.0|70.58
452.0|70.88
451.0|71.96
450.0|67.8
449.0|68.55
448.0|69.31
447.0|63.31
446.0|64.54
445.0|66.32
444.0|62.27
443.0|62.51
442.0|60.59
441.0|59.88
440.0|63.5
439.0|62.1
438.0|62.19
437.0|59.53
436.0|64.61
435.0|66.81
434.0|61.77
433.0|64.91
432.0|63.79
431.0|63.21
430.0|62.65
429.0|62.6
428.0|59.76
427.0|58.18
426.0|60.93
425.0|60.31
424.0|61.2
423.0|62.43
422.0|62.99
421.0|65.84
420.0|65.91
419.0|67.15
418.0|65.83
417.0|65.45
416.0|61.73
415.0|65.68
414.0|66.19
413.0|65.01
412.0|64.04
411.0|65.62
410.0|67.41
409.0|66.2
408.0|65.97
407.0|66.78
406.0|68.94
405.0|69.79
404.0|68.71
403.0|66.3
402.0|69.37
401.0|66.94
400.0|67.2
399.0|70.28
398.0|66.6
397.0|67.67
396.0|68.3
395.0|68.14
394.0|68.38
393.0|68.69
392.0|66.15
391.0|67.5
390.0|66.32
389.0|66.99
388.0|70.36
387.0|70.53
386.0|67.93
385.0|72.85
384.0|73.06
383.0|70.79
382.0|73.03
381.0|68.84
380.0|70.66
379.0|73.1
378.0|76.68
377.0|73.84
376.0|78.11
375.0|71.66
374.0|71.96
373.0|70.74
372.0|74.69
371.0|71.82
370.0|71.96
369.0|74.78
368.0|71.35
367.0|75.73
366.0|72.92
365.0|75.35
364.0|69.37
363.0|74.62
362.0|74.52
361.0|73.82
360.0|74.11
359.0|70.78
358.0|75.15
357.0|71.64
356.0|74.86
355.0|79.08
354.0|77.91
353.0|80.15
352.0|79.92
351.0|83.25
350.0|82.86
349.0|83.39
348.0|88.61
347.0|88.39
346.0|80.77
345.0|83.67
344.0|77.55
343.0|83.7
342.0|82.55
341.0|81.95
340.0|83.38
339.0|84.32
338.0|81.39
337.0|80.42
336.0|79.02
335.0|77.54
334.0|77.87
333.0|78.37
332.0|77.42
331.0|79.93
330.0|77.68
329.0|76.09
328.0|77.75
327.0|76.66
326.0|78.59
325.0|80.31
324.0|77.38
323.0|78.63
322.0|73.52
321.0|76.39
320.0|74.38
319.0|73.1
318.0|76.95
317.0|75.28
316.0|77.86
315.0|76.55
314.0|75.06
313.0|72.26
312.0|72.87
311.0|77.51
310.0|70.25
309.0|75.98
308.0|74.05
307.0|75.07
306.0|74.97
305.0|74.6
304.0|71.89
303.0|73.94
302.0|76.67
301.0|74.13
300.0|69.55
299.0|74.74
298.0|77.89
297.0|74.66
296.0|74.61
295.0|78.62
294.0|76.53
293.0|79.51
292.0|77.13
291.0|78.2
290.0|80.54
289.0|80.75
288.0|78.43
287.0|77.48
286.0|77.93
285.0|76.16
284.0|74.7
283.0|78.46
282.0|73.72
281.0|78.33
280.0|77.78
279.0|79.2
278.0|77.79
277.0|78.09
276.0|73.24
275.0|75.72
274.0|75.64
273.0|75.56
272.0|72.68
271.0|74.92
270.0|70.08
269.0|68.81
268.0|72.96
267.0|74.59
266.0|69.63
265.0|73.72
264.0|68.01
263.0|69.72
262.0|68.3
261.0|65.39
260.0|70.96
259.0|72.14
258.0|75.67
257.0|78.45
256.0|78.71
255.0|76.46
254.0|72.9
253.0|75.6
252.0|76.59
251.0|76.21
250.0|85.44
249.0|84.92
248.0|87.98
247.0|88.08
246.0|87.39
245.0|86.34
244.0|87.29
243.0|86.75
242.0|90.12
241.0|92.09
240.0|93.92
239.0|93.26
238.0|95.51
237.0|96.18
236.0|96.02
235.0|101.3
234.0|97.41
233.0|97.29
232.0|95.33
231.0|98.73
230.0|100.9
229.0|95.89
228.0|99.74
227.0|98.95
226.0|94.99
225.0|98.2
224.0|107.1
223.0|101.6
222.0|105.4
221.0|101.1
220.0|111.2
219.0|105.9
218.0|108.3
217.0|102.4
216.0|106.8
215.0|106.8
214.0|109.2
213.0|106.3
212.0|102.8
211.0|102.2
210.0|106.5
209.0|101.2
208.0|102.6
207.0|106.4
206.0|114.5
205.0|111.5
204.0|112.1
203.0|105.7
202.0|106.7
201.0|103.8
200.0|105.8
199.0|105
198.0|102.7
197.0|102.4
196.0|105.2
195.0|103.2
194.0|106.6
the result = 77.7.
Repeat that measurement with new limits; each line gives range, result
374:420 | 68.6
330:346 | 80.5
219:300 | 83.1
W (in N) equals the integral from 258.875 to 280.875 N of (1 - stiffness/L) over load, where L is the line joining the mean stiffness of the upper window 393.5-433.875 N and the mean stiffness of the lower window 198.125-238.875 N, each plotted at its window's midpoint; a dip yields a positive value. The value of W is 4.73 N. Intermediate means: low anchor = 103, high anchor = 65.3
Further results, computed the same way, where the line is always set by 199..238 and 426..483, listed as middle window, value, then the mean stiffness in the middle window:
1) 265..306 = 7.90 N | 75.6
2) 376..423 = 5.71 N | 68.1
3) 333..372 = 2.83 N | 78.1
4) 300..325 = 4.14 N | 75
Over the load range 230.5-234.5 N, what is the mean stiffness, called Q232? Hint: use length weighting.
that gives 97.2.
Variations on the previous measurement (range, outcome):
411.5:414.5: 65.1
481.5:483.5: 81.1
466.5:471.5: 73.6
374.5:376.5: 74.9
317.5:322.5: 74.9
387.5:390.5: 67.9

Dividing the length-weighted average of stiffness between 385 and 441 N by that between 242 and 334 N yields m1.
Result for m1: 0.9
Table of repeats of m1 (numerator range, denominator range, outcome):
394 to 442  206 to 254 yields 0.67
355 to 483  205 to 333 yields 0.83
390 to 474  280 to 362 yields 0.86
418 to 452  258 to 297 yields 0.85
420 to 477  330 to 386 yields 0.88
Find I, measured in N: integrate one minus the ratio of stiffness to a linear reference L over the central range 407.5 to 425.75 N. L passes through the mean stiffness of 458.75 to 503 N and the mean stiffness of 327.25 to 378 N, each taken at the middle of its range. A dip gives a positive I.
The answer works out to 3.3 N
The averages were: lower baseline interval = 77.6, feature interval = 64.7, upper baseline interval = 80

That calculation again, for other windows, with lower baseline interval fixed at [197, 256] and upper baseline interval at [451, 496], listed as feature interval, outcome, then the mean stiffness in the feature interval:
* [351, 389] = 5.4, 73.5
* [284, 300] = 2.6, 77.2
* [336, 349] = 0.7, 82.9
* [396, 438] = 8.6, 64.9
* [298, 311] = 2.4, 74.1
